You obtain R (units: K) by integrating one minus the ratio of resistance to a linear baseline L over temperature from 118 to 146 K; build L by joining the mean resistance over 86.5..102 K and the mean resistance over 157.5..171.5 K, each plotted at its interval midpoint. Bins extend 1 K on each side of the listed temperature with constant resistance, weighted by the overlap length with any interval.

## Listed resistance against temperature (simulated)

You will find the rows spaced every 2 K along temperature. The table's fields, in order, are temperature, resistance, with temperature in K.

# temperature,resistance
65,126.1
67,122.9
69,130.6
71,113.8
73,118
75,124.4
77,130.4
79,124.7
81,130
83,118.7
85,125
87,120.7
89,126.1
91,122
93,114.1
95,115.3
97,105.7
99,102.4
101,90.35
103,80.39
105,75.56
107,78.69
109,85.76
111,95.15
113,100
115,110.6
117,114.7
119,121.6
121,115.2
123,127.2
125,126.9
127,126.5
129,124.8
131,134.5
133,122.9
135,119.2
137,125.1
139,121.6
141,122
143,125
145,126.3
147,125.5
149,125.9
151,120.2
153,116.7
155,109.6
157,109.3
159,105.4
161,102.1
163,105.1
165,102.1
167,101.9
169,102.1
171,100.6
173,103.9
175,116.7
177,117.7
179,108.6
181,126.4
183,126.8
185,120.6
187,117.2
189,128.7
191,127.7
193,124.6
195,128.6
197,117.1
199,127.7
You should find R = -4.5 K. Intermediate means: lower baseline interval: 112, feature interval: 124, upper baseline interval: 103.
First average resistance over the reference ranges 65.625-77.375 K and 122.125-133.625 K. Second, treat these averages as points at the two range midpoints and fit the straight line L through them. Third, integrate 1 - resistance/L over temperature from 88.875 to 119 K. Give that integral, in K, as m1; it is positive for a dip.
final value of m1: 5.9 K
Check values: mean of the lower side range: 123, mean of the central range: 101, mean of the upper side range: 127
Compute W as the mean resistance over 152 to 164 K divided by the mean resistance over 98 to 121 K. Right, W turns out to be 1.12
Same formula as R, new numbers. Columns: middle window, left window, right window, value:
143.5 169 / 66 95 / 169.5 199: 1.6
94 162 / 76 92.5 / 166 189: 4.1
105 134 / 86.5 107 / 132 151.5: 0.5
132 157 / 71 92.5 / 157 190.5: -1.2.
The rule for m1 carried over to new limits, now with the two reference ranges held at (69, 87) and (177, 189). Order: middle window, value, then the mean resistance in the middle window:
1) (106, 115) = 2.2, 92.2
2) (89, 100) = 0.9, 113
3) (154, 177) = 2.9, 106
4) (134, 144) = -0.1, 123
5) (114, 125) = 0.3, 119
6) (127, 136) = -0.3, 125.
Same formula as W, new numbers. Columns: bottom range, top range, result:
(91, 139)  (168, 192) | 1.06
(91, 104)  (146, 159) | 1.14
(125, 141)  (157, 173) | 0.83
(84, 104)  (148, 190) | 1.02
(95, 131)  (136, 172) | 1.07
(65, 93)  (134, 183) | 0.93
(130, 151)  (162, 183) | 0.88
